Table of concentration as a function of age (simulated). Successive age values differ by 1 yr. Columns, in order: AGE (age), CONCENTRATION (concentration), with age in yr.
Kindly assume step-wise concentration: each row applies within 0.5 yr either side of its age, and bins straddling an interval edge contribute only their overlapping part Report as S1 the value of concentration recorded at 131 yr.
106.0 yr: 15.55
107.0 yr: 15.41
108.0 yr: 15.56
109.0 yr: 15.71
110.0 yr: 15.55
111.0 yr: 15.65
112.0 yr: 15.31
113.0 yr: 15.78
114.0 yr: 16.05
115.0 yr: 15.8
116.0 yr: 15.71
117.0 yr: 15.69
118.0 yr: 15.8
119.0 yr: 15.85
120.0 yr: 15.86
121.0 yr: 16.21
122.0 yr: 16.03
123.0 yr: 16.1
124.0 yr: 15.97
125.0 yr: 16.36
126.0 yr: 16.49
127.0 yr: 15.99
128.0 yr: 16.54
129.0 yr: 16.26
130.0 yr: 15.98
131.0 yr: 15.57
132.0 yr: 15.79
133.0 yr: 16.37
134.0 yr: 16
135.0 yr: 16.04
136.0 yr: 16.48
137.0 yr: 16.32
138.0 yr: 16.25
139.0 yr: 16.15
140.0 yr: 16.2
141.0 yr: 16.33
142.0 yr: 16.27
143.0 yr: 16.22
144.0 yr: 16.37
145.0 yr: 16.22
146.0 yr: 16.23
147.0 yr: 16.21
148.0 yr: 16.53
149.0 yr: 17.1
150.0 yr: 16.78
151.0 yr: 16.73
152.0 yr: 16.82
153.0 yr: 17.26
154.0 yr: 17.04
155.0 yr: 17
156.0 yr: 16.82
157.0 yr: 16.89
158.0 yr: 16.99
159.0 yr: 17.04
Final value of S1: 15.57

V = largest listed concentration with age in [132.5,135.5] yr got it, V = 16.37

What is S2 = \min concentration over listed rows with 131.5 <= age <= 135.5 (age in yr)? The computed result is 15.79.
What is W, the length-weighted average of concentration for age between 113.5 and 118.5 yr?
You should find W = 15.8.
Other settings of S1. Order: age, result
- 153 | 17.26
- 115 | 15.8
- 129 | 16.26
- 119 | 15.85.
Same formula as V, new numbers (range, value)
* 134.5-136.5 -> 16.48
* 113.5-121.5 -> 16.21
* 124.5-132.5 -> 16.54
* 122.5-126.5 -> 16.49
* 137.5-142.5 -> 16.33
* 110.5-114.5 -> 16.05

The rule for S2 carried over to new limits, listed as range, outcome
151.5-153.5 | 16.82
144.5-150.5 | 16.21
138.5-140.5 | 16.15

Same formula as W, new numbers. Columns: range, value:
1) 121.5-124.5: 16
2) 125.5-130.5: 16.3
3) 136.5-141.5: 16.2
